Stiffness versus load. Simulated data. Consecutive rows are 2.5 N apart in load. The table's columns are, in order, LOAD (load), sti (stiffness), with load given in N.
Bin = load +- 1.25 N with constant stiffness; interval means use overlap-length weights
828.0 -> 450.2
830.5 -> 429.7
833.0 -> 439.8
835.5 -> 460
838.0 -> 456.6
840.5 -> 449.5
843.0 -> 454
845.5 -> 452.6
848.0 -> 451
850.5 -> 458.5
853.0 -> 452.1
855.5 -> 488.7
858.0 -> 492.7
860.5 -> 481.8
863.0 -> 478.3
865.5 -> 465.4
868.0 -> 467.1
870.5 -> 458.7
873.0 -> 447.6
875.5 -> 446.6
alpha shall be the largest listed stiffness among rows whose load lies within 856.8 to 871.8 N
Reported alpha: 492.7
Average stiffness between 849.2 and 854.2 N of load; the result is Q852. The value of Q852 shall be 455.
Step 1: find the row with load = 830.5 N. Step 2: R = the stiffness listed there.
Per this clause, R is 429.7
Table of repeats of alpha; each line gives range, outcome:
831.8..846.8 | 460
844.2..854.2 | 458.5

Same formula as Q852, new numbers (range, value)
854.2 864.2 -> 485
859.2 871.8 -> 470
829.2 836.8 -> 443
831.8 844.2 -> 452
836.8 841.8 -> 453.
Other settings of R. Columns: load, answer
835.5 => 460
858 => 492.7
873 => 447.6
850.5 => 458.5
